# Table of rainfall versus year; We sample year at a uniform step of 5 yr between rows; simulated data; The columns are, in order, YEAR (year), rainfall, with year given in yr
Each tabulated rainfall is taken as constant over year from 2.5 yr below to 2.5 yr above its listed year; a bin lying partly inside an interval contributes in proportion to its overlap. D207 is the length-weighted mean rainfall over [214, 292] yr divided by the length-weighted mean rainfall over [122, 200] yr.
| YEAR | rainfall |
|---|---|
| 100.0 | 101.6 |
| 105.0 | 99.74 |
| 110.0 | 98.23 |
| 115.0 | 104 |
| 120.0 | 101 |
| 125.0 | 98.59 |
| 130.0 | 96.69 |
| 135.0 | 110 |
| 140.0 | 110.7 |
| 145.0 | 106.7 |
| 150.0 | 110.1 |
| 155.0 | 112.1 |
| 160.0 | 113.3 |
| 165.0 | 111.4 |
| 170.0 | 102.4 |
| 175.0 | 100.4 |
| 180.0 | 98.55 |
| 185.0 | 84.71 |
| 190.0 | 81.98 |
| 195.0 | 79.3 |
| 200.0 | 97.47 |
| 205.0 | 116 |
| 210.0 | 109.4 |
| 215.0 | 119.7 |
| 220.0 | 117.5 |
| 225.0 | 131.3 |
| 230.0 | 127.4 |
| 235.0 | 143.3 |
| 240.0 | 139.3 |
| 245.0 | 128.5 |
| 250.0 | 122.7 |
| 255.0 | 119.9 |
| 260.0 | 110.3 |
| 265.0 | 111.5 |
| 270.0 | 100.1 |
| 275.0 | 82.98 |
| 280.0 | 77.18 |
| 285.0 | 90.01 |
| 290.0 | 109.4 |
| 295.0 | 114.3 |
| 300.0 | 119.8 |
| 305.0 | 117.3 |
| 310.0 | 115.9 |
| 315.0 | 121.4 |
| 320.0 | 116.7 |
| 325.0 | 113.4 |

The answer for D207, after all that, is 1.13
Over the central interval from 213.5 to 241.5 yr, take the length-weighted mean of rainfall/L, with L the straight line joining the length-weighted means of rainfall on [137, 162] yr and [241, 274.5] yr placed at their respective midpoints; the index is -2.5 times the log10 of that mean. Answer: -0.145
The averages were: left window 111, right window 115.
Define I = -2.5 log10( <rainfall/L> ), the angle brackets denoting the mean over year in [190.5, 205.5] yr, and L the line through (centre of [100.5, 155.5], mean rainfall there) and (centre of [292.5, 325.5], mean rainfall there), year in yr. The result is 0.17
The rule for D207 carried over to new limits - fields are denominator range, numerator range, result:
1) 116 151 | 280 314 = 1.04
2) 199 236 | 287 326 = 0.96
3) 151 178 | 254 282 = 0.92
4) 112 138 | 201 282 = 1.14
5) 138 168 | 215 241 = 1.18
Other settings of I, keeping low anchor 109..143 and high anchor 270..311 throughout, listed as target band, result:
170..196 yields 0.14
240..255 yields -0.23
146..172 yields -0.07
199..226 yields -0.12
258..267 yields -0.08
